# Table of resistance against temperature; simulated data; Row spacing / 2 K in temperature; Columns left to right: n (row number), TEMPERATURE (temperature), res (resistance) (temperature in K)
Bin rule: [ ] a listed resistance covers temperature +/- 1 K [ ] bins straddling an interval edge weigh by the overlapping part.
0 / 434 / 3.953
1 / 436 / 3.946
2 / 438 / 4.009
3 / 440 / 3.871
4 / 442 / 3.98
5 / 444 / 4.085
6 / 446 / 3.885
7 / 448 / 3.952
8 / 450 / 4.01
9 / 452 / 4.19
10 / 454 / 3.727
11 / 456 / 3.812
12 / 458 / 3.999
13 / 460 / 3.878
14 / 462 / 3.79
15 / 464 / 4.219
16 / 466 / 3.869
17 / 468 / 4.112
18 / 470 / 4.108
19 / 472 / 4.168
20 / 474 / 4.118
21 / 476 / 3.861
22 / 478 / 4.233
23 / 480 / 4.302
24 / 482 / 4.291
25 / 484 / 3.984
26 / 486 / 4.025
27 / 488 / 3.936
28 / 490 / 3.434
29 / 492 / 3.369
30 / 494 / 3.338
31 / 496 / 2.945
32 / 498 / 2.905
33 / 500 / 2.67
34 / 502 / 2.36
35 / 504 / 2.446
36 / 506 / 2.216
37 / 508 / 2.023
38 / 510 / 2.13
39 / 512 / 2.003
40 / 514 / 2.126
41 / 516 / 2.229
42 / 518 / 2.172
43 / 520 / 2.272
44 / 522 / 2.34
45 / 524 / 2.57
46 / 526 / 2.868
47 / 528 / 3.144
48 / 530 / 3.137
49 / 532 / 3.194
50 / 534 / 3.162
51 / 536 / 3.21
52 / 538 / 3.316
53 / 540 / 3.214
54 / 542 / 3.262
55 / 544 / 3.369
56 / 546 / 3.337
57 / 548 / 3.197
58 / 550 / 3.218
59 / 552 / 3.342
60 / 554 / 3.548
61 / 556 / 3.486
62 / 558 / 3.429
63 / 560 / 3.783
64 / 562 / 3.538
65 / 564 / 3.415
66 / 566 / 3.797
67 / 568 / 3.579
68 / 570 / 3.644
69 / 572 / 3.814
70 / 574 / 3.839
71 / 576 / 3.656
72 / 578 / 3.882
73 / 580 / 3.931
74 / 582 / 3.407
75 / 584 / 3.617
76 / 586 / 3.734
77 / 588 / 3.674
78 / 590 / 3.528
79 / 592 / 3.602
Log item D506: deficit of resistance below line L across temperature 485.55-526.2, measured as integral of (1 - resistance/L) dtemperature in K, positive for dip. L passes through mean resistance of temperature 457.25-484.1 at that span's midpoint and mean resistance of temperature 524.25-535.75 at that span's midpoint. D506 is 9.7 K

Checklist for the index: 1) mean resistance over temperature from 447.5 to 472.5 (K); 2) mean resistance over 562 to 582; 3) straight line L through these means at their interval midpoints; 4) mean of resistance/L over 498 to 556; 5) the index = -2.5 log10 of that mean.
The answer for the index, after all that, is 0.33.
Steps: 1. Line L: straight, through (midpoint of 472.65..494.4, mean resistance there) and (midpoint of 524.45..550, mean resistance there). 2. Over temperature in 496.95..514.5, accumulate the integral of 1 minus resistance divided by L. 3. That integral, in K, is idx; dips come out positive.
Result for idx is 6.3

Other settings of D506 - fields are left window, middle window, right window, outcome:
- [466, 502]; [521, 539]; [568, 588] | 3.5 K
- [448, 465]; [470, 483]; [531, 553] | -1.3 K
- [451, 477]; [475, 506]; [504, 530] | -2.1 K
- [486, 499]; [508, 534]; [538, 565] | 6.6 K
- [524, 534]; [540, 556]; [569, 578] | 0.1 K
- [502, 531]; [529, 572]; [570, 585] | -3.7 K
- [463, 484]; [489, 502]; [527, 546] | 2.6 K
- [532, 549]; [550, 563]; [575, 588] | -0.3 K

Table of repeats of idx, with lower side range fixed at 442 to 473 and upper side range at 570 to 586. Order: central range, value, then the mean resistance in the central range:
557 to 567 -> 0.5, 3.59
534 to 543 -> 1.4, 3.24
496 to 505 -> 2.9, 2.63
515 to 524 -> 3.7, 2.29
